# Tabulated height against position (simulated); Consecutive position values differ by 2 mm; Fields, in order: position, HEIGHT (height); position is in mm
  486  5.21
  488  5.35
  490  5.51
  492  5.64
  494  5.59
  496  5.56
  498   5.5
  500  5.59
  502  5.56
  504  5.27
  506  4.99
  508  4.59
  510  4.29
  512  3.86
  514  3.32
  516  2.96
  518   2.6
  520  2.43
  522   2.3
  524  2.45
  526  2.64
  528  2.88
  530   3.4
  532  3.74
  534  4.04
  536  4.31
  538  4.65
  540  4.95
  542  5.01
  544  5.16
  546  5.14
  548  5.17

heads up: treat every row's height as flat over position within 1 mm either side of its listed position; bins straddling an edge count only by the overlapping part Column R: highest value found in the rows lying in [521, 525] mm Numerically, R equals 2.45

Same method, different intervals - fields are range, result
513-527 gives 3.32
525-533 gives 3.74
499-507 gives 5.59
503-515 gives 5.27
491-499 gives 5.64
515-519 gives 2.96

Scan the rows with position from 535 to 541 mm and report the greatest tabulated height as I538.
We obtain 4.95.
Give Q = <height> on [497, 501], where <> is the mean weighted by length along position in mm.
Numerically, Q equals 5.54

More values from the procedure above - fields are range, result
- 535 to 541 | 4.64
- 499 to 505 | 5.47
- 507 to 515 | 4.02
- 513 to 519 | 2.96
